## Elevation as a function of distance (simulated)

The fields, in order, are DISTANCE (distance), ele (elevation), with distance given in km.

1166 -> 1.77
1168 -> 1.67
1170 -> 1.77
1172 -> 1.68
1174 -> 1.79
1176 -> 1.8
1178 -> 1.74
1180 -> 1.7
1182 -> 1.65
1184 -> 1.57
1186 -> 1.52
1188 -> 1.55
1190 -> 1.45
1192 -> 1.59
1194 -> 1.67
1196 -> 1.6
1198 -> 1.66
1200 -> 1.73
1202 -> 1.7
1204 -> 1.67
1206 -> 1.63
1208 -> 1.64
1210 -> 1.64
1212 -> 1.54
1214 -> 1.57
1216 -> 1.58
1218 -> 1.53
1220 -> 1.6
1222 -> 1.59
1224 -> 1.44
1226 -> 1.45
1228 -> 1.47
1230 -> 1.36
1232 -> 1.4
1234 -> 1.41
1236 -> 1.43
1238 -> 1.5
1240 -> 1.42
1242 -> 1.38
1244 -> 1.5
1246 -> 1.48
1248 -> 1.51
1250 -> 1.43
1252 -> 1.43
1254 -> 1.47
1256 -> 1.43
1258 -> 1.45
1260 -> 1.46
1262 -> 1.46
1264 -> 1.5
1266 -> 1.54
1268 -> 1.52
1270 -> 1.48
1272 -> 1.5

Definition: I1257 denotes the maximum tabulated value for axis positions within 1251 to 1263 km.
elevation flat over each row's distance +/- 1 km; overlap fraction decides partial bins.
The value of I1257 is 1.47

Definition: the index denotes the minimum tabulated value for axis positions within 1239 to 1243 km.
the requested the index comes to 1.38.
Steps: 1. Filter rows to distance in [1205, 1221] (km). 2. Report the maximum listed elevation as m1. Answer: 1.64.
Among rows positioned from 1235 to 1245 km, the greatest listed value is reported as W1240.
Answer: 1.5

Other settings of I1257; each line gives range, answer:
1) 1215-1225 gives 1.6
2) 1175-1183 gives 1.8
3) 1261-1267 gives 1.54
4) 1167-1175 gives 1.79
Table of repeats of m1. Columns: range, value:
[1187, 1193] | 1.59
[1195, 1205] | 1.73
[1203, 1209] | 1.67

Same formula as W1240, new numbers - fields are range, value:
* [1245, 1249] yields 1.51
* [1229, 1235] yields 1.41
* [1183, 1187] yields 1.57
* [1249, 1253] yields 1.43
